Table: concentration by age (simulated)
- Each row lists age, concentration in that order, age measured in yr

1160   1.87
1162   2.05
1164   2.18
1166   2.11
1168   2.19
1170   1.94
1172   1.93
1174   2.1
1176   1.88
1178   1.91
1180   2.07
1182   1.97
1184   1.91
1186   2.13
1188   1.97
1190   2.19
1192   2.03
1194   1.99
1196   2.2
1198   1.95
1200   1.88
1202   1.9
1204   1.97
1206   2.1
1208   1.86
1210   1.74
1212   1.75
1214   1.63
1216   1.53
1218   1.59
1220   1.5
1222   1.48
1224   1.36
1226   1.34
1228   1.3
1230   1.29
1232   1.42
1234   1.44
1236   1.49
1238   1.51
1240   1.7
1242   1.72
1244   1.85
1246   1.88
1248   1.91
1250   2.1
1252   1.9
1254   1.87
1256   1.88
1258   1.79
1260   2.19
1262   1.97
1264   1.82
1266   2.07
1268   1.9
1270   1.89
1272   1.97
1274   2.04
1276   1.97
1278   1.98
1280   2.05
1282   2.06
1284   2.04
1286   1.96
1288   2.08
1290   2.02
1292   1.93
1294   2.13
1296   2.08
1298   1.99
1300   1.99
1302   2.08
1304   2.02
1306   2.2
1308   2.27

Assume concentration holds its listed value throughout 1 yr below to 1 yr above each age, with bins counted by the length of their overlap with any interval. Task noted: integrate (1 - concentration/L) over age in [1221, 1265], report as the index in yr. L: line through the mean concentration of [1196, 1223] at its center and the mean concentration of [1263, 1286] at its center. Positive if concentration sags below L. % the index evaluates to 4.5 yr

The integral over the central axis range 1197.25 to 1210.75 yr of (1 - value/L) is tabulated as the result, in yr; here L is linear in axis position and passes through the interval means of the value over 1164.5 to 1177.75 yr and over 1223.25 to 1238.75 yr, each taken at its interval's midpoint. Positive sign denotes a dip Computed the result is -1.9 yr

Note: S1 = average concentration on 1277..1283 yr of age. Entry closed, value 2.03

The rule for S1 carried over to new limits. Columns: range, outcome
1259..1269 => 1.99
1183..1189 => 2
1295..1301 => 2.02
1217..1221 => 1.54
